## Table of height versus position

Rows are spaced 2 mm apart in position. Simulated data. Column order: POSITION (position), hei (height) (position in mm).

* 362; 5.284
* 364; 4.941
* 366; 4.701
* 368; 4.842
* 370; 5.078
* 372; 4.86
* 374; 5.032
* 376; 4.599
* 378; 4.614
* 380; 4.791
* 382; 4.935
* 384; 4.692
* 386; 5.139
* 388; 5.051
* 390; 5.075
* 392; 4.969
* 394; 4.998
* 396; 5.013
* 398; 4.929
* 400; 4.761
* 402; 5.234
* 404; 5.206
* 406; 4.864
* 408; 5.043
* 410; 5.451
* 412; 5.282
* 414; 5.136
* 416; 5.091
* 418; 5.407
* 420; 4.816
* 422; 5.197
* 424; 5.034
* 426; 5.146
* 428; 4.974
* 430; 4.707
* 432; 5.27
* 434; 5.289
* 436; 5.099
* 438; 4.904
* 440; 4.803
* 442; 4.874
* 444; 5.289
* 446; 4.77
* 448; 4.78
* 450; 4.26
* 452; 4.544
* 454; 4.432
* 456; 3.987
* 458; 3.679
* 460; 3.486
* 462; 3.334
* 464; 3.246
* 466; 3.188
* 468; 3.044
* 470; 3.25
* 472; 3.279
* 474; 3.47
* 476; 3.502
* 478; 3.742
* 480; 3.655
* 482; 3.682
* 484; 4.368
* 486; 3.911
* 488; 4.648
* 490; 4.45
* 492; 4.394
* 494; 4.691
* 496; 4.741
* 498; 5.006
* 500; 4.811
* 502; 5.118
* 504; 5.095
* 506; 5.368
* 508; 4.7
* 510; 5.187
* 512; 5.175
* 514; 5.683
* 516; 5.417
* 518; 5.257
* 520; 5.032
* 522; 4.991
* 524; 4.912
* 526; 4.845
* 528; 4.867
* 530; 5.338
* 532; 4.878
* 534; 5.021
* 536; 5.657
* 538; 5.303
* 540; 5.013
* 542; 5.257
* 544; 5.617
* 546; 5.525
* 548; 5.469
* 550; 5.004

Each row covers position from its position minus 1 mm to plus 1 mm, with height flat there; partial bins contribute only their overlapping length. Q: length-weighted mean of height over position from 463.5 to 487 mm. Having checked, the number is 3.53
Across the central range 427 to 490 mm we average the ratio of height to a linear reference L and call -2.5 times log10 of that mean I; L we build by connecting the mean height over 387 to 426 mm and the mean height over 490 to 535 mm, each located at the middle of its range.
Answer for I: 0.21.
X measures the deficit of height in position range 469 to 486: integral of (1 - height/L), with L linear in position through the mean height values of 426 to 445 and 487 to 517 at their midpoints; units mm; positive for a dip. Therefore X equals 4.6 mm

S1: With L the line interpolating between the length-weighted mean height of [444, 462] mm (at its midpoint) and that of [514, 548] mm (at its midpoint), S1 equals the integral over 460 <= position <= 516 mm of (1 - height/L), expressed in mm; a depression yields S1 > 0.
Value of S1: 5.4 mm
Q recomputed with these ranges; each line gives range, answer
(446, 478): 3.73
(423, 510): 4.38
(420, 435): 5.07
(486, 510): 4.8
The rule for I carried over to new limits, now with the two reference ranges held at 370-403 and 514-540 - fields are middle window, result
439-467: 0.20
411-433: -0.03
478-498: 0.18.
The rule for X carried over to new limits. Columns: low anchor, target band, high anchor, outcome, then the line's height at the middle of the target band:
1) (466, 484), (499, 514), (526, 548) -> -2.5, 4.38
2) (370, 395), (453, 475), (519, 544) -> 6.7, 5.02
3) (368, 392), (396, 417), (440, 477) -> -2.4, 4.57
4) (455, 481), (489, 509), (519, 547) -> -2.7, 4.27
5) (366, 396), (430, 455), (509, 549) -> 0.9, 5.04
